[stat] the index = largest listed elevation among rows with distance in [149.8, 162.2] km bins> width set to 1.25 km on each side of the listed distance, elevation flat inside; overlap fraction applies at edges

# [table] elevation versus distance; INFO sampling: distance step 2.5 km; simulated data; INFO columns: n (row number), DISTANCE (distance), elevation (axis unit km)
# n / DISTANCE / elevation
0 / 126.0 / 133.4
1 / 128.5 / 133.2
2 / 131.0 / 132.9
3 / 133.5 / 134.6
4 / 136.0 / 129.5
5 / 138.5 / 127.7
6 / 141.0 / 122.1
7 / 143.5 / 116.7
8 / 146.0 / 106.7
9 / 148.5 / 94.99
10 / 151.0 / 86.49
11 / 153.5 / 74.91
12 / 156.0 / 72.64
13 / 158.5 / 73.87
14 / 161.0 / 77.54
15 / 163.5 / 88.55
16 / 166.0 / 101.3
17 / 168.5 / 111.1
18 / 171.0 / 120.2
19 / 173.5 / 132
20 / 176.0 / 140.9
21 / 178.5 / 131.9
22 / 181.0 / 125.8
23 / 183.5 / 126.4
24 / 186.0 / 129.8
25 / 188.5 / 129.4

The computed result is 86.49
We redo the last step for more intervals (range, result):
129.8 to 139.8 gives 134.6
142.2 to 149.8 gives 116.7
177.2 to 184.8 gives 131.9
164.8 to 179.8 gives 140.9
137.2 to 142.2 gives 127.7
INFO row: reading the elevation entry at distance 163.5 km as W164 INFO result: 88.55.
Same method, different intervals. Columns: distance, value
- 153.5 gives 74.91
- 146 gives 106.7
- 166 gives 101.3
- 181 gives 125.8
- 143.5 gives 116.7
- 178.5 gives 131.9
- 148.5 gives 94.99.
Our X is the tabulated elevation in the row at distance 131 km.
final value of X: 132.9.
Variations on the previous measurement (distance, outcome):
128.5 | 133.2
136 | 129.5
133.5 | 134.6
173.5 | 132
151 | 86.49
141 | 122.1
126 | 133.4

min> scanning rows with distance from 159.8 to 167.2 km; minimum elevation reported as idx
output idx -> 77.54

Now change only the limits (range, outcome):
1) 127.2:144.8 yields 116.7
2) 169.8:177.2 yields 120.2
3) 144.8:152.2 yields 86.49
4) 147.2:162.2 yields 72.64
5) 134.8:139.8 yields 127.7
